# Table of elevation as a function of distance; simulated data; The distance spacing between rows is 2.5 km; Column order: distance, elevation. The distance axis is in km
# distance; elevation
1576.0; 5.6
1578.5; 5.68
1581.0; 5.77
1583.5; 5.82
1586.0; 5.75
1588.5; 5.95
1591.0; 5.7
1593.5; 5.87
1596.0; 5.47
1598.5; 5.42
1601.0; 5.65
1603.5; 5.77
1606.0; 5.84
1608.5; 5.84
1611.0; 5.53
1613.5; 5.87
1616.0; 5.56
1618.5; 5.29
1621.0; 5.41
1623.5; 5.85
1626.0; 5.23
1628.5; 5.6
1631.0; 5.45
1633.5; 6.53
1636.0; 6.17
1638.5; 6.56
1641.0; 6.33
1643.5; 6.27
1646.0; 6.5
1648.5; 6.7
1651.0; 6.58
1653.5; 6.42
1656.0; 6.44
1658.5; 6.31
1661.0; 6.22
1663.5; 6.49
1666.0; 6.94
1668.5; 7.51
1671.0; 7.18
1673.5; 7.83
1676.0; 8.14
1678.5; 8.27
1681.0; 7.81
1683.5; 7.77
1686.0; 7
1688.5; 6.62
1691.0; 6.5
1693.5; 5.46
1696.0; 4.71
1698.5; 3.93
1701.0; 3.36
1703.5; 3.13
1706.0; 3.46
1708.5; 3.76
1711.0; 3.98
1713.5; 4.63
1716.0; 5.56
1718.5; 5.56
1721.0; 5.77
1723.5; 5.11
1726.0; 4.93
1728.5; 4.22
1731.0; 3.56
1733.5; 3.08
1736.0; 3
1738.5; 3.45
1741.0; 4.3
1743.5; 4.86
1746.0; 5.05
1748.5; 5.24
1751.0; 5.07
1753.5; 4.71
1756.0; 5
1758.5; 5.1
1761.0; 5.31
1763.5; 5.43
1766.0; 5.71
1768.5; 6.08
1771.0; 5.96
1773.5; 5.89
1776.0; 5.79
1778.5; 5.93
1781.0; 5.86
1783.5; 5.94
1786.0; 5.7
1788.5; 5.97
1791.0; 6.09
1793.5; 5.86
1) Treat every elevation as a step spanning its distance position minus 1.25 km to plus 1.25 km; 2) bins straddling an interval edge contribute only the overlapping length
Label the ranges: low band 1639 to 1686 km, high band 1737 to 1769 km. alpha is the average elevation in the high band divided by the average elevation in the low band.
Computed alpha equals 0.71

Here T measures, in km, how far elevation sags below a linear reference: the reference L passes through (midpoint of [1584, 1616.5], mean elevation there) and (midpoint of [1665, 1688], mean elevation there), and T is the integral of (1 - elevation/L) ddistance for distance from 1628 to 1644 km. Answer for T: 1.08 km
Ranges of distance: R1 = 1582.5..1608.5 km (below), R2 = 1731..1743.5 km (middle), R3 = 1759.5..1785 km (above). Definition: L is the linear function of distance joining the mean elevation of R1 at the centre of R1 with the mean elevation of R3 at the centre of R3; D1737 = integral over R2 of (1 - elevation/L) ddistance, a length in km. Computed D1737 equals 4.7 km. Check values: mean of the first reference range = 5.73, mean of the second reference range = 5.78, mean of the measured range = 3.61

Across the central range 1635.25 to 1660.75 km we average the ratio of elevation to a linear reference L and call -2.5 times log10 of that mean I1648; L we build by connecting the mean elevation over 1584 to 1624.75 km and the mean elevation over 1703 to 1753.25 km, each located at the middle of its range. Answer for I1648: -0.22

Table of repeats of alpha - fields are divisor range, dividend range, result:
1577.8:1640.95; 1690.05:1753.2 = 0.78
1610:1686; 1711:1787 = 0.77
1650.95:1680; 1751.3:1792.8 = 0.80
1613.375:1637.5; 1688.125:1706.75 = 0.80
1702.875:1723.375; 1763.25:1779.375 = 1.28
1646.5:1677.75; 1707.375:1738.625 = 0.64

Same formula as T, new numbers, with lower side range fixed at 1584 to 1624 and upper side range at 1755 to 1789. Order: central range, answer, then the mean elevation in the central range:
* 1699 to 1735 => 8.9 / 4.28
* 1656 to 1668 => -1.8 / 6.55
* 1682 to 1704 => 0.7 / 5.49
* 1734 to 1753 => 4.4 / 4.38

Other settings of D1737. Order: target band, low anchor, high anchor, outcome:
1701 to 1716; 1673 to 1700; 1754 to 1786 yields 5.8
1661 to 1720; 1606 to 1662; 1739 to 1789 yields -1.3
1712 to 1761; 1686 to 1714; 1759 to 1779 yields 5.1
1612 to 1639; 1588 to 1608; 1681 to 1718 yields -1.0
